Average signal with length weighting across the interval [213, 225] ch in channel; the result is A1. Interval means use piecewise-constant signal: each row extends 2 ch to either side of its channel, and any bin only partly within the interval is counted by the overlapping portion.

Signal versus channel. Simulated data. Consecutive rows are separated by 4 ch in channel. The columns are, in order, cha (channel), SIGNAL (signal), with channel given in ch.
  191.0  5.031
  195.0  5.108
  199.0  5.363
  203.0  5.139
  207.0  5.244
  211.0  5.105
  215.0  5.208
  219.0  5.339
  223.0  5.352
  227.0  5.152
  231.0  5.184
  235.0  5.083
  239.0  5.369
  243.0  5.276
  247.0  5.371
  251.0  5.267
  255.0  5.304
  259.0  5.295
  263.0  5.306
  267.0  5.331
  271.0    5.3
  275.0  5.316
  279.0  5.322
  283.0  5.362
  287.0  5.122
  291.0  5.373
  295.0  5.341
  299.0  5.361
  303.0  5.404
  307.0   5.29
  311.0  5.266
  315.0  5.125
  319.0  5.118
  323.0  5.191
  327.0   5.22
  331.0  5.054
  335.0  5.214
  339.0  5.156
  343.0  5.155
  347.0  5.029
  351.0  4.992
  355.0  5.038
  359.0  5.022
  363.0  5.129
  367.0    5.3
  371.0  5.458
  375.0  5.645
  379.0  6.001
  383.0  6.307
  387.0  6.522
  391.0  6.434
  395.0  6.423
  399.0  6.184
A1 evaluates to 5.3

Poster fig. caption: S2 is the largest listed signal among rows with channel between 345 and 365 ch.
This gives 5.129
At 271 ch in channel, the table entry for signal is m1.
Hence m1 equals 5.3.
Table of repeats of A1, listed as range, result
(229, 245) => 5.23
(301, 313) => 5.32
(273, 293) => 5.3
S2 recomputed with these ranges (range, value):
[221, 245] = 5.369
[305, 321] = 5.29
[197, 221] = 5.363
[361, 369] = 5.3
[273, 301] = 5.373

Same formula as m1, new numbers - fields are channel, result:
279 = 5.322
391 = 6.434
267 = 5.331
